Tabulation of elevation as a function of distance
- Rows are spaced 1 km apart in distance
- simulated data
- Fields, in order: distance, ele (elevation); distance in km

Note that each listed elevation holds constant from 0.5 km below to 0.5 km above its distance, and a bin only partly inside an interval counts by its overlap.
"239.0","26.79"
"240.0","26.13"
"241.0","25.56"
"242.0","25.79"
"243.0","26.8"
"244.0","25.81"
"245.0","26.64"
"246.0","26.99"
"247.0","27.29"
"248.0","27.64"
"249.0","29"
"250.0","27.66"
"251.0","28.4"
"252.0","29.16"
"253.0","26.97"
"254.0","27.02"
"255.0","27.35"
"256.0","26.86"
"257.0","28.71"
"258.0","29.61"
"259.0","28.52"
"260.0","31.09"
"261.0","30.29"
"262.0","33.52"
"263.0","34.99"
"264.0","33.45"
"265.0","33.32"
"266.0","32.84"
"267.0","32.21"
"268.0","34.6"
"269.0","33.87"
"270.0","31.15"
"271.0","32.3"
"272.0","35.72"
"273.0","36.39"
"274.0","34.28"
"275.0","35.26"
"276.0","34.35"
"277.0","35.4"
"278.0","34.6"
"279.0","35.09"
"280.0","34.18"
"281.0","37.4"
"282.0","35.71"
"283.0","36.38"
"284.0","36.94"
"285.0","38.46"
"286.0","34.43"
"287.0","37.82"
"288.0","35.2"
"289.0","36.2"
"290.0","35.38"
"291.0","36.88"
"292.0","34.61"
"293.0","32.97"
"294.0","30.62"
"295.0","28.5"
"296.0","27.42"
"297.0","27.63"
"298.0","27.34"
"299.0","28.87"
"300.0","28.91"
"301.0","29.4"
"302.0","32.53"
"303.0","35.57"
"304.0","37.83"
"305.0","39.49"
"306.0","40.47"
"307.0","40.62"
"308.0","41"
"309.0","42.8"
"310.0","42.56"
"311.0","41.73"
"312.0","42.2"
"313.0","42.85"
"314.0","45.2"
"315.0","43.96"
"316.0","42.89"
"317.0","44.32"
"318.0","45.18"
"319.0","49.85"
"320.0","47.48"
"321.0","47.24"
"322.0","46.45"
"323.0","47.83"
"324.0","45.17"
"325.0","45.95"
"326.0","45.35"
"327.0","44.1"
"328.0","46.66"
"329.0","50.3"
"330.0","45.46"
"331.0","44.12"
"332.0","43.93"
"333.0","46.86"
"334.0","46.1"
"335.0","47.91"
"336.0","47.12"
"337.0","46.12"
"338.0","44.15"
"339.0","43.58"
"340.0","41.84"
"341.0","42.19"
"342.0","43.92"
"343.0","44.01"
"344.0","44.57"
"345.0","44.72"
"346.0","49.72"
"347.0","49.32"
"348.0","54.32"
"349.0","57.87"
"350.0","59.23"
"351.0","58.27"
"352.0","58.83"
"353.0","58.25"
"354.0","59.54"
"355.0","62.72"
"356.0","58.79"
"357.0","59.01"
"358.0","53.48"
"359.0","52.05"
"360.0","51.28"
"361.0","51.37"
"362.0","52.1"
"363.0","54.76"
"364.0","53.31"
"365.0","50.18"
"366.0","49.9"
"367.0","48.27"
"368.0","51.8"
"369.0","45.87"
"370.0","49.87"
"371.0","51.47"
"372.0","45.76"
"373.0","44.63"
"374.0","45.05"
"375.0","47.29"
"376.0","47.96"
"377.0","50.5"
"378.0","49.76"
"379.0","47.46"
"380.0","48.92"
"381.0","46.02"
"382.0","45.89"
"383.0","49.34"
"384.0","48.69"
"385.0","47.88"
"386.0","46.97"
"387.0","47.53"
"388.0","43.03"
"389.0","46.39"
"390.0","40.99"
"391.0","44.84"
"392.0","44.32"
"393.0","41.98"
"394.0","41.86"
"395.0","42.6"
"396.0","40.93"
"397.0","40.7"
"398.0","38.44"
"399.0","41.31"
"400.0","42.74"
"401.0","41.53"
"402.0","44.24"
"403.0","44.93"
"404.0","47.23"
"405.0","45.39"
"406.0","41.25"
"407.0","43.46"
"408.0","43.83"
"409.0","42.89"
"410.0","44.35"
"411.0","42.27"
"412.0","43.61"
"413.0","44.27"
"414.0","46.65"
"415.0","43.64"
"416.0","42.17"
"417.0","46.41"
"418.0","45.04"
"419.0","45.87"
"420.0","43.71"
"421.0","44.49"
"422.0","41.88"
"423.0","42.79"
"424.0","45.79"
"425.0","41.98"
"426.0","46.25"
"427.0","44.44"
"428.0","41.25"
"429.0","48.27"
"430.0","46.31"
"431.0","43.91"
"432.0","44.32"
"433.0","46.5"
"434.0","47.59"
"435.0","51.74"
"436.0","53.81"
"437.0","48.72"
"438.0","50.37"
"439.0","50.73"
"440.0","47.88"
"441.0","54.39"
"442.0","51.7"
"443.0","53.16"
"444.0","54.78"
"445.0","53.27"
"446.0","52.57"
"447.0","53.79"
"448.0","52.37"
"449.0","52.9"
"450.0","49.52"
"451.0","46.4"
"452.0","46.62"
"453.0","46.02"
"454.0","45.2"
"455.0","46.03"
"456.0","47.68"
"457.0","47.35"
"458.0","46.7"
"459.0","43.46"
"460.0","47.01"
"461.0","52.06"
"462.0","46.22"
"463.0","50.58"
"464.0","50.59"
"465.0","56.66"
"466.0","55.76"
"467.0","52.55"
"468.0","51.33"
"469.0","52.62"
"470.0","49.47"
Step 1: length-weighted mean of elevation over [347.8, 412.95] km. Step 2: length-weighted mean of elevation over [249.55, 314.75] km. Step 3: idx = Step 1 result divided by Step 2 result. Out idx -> 1.4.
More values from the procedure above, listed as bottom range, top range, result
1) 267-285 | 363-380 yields 1.40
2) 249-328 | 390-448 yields 1.27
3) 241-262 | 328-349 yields 1.66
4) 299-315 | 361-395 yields 1.23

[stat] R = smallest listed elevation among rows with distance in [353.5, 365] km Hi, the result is 50.18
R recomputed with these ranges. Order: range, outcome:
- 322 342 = 41.84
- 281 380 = 27.34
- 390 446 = 38.44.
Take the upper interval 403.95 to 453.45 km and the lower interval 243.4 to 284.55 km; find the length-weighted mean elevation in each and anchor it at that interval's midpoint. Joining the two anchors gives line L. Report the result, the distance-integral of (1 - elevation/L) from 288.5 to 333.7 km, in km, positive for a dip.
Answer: -4.9 km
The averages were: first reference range 31.7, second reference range 47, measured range 40.1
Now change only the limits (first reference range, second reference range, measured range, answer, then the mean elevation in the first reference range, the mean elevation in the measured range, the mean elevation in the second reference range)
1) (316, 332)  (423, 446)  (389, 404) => 1.6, 46.2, 42.5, 48.5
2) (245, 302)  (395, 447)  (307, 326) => -4.5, 32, 44.6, 45.8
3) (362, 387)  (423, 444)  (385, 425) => 3.8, 48.7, 43.7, 48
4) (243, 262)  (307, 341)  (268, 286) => -0.6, 28.2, 35.1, 45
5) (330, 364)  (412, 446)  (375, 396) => 1.3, 50.6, 46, 47.1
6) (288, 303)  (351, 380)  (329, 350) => -1.2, 31.5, 46.8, 51.9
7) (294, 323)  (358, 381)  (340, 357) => -2.5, 38.9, 52.7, 49.5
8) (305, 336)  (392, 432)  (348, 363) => -4.1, 44.8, 56.5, 43.6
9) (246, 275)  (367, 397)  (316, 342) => -4.1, 30.9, 45.7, 46.3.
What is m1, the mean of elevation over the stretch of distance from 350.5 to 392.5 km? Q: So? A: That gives 50.2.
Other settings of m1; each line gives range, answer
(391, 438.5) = 44.4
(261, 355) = 40.8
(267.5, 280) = 34.4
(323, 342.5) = 45.4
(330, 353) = 48.3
